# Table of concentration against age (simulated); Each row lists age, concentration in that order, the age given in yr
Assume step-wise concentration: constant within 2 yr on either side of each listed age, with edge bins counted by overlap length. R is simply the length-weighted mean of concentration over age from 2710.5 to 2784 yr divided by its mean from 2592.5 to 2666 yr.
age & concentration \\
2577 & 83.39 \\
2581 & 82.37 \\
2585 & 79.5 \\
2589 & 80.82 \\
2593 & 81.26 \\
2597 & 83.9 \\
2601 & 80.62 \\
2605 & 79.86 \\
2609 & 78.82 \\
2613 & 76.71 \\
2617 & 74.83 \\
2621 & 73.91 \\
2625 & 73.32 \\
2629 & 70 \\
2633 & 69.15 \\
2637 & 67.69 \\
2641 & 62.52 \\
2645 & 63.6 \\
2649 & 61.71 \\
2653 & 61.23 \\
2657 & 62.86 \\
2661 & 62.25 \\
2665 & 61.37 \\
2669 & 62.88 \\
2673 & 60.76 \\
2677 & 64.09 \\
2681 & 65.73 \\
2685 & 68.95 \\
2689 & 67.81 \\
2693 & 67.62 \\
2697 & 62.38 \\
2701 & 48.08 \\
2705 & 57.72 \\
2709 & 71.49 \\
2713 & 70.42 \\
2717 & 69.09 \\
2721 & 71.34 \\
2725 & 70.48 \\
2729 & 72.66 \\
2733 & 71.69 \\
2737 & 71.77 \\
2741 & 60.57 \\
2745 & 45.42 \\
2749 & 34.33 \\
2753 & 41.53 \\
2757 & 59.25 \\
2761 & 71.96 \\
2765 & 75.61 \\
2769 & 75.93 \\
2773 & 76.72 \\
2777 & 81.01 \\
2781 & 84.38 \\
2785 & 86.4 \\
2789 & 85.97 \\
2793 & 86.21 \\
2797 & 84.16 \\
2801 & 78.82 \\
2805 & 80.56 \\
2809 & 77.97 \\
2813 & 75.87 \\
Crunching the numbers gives 0.9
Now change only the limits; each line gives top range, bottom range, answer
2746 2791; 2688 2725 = 1.07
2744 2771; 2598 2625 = 0.75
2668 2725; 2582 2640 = 0.85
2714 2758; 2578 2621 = 0.77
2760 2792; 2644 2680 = 1.29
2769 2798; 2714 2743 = 1.19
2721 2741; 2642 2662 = 1.13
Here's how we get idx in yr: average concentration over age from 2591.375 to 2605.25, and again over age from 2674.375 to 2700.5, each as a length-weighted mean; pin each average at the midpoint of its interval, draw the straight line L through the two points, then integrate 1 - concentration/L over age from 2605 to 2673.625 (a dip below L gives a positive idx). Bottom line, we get 5.8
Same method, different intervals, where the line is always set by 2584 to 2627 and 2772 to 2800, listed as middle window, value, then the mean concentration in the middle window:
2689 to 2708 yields 4.8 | 60.5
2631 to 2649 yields 3.2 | 65.3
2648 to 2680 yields 7.1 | 62.3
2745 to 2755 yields 5.2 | 39.4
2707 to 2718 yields 1.5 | 70.4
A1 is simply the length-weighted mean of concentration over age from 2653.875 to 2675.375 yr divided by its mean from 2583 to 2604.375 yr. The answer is 0.76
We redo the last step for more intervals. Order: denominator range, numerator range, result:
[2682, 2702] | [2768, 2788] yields 1.27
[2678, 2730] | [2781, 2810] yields 1.25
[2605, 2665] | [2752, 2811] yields 1.12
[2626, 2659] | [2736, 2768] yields 0.89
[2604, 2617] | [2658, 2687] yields 0.82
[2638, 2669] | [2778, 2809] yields 1.33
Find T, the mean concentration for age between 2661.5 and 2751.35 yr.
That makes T 63.4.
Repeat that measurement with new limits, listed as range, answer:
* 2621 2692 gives 65.3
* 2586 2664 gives 71.8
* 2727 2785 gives 66.6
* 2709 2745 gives 68.5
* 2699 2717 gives 62.7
